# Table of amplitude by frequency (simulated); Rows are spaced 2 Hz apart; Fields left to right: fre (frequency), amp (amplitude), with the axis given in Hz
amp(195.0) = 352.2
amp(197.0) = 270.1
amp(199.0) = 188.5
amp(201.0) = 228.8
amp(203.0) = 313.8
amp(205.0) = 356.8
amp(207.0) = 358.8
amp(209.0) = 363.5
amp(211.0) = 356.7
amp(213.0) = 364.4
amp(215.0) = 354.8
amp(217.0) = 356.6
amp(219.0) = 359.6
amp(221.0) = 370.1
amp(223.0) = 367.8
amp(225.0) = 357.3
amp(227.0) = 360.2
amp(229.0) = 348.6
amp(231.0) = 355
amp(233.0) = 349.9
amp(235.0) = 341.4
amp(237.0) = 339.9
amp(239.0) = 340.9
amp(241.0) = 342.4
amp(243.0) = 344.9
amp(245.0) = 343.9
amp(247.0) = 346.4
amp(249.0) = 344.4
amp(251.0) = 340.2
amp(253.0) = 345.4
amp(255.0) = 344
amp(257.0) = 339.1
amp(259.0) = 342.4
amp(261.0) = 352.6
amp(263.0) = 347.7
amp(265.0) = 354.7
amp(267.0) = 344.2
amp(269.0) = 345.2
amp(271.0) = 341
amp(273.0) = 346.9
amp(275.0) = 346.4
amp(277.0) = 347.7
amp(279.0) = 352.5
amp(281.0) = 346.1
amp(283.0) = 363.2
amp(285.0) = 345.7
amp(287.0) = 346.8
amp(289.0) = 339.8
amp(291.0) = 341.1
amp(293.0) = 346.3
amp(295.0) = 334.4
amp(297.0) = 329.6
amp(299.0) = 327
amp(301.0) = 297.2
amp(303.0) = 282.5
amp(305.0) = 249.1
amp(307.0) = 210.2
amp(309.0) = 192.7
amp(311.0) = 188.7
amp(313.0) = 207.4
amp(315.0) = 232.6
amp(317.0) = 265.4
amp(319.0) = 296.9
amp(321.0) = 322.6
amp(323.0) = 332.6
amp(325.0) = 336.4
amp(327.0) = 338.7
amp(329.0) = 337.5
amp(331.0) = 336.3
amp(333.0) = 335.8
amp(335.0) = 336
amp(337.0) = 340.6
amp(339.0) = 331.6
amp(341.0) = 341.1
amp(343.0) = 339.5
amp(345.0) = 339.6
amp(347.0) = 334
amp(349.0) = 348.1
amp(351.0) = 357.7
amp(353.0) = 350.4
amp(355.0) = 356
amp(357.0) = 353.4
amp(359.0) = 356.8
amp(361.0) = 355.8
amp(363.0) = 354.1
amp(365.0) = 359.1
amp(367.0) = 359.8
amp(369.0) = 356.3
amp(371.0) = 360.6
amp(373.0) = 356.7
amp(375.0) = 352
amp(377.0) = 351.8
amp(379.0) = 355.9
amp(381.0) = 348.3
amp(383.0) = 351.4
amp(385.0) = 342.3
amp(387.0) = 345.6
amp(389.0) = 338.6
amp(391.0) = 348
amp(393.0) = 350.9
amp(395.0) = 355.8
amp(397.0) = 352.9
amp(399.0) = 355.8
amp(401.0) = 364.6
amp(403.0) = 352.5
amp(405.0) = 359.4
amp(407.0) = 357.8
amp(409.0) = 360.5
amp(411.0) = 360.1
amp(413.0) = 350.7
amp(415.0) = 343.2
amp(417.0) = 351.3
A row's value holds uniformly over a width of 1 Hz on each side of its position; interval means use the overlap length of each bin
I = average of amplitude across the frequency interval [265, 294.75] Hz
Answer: 347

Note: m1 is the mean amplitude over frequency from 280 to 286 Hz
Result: 352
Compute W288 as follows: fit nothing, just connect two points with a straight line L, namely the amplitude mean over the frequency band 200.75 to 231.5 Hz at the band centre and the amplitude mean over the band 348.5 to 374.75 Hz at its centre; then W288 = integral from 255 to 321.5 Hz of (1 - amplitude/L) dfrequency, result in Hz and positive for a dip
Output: 7.5 Hz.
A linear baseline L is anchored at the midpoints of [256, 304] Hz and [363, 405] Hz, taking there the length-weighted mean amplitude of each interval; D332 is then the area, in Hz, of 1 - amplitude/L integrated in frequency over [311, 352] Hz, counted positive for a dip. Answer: 3.47 Hz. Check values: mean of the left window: 340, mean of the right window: 353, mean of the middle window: 317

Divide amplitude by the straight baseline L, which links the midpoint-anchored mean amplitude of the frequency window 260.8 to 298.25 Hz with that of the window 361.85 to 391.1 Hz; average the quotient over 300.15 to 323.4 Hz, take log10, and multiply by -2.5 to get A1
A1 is 0.34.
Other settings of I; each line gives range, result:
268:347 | 315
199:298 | 344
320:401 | 347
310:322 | 252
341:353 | 344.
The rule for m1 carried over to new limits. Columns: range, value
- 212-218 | 359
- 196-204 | 250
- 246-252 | 344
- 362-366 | 357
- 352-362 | 354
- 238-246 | 343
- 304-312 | 210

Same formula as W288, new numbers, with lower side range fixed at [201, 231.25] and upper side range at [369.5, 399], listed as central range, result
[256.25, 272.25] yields 0.26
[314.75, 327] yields 1.62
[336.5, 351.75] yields 0.43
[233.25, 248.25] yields 0.37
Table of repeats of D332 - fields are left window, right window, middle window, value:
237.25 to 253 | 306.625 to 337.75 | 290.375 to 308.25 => 0.36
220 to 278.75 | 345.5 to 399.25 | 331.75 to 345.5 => 0.52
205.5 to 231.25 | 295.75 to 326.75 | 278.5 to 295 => -2.81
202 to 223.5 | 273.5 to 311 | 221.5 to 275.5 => -1.66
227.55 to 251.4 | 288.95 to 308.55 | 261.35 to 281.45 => -1.64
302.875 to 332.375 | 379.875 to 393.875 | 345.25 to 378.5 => -3.40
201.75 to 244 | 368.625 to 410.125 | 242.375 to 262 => 0.43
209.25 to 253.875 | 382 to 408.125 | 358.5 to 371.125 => -0.19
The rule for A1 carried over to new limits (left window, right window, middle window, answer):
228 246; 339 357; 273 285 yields -0.02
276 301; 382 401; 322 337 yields 0.03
